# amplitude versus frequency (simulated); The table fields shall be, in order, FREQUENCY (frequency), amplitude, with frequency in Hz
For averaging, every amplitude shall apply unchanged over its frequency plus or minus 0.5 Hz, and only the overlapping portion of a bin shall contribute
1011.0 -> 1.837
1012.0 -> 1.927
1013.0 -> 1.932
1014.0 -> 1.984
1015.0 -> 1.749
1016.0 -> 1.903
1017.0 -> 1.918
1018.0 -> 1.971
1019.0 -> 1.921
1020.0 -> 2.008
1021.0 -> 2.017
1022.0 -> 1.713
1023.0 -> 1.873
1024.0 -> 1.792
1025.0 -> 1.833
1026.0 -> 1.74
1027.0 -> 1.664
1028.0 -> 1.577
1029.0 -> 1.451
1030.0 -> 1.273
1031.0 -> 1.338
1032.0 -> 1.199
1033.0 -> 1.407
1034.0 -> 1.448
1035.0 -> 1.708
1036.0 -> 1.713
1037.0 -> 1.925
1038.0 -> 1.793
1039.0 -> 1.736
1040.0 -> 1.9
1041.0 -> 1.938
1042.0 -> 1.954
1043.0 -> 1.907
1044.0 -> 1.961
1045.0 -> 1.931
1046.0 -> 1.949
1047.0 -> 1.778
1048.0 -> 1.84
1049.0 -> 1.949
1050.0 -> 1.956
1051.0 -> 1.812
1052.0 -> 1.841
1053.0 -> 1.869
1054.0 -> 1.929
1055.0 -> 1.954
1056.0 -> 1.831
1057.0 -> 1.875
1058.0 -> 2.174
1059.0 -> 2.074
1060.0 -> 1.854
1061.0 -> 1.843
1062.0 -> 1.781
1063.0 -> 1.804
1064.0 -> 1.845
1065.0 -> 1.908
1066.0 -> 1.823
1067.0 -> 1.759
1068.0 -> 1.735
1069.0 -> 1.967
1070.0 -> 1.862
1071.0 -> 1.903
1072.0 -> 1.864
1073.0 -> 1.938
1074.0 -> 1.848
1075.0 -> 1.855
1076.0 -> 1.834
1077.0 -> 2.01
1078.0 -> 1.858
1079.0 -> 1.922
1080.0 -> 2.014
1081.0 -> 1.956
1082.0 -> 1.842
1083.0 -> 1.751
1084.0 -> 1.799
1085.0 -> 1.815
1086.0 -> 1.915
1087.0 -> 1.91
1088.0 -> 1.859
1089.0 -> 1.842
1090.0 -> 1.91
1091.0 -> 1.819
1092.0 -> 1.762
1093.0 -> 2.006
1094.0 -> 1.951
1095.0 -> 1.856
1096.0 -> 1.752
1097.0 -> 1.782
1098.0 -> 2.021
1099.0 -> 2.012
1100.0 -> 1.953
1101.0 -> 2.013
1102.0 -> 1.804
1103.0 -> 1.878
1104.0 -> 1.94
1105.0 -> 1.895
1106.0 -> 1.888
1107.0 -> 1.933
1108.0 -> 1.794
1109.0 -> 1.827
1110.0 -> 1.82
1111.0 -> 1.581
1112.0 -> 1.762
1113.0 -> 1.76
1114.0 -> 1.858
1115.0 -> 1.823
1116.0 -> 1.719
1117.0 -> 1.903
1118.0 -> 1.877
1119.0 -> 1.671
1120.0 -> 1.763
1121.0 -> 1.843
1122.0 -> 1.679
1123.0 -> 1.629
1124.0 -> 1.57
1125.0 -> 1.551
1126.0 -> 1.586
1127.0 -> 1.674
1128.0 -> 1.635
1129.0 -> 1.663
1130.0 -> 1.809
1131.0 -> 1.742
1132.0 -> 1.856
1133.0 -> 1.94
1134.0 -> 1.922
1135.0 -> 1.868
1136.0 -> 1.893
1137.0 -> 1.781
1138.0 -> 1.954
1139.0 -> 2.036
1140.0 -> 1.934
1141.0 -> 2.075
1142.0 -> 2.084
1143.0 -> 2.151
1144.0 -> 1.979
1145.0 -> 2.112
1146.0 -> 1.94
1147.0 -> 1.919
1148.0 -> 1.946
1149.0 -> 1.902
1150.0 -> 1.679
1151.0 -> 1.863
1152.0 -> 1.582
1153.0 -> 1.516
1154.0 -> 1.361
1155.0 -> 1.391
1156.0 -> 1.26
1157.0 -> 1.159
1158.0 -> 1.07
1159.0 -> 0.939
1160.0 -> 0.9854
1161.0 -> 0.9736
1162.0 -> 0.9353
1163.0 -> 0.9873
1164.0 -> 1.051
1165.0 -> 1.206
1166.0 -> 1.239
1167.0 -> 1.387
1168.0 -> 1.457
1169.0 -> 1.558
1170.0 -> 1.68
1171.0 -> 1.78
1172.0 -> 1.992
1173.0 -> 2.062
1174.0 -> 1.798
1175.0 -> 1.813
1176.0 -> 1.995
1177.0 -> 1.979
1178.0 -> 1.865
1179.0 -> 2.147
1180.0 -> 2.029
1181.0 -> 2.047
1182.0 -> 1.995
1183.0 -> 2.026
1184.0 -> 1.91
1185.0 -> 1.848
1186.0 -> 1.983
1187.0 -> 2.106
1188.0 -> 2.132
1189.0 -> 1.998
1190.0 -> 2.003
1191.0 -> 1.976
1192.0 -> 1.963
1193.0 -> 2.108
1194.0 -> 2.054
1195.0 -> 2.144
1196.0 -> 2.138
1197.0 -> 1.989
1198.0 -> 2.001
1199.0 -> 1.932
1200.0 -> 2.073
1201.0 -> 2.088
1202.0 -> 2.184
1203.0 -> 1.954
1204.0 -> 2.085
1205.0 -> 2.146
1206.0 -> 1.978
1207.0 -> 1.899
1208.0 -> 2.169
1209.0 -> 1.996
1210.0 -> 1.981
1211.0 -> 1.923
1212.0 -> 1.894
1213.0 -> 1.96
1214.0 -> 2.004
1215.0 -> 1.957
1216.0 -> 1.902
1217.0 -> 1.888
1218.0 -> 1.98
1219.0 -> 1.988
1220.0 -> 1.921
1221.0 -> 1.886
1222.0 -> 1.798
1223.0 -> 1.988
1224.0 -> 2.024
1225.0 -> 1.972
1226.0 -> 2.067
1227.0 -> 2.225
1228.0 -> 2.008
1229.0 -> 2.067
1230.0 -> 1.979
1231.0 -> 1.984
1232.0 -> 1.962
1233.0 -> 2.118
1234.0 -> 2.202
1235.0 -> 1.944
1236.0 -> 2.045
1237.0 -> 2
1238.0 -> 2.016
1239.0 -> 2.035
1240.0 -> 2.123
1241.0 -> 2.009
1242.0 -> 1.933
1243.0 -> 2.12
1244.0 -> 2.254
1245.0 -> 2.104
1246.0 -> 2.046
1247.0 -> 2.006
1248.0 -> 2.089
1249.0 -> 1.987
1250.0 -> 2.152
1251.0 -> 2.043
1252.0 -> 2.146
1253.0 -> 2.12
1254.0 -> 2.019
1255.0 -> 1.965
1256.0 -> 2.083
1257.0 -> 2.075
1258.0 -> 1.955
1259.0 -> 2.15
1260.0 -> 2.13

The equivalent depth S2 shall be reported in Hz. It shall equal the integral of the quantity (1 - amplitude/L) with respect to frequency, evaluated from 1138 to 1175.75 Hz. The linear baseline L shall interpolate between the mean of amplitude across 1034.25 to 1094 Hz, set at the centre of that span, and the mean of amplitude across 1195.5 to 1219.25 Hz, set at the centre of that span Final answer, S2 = 7.0 Hz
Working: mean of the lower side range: 1.88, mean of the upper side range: 2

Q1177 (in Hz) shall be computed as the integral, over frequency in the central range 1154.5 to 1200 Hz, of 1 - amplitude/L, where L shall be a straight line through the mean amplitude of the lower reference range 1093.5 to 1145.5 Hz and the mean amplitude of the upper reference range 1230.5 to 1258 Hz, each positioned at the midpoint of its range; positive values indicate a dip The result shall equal 5.3 Hz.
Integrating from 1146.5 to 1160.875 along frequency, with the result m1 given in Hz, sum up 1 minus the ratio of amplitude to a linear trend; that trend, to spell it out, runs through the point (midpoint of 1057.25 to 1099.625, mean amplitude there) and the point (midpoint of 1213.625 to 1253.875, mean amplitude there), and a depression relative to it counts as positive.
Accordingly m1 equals 3.6 Hz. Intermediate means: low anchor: 1.88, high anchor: 2.03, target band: 1.46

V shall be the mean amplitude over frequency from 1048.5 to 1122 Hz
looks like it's 1.87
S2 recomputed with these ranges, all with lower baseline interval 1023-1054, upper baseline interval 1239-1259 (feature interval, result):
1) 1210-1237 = 0.52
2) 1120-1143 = 0.92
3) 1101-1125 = 0.86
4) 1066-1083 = -0.76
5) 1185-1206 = -0.65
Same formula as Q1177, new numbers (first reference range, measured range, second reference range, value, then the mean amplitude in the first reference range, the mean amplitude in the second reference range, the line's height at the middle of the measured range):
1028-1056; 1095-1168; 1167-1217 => 7.0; 1.76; 1.97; 1.88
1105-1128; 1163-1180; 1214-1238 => 1.8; 1.75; 2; 1.87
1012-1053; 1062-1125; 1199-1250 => 0.5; 1.79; 2.02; 1.86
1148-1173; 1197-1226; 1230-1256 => -3.0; 1.4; 2.06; 1.8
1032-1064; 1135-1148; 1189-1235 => -0.3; 1.84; 2.01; 1.94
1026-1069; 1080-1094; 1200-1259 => -0.2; 1.79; 2.03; 1.84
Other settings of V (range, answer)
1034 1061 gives 1.88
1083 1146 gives 1.85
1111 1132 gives 1.73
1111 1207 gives 1.78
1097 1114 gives 1.86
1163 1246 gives 1.95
